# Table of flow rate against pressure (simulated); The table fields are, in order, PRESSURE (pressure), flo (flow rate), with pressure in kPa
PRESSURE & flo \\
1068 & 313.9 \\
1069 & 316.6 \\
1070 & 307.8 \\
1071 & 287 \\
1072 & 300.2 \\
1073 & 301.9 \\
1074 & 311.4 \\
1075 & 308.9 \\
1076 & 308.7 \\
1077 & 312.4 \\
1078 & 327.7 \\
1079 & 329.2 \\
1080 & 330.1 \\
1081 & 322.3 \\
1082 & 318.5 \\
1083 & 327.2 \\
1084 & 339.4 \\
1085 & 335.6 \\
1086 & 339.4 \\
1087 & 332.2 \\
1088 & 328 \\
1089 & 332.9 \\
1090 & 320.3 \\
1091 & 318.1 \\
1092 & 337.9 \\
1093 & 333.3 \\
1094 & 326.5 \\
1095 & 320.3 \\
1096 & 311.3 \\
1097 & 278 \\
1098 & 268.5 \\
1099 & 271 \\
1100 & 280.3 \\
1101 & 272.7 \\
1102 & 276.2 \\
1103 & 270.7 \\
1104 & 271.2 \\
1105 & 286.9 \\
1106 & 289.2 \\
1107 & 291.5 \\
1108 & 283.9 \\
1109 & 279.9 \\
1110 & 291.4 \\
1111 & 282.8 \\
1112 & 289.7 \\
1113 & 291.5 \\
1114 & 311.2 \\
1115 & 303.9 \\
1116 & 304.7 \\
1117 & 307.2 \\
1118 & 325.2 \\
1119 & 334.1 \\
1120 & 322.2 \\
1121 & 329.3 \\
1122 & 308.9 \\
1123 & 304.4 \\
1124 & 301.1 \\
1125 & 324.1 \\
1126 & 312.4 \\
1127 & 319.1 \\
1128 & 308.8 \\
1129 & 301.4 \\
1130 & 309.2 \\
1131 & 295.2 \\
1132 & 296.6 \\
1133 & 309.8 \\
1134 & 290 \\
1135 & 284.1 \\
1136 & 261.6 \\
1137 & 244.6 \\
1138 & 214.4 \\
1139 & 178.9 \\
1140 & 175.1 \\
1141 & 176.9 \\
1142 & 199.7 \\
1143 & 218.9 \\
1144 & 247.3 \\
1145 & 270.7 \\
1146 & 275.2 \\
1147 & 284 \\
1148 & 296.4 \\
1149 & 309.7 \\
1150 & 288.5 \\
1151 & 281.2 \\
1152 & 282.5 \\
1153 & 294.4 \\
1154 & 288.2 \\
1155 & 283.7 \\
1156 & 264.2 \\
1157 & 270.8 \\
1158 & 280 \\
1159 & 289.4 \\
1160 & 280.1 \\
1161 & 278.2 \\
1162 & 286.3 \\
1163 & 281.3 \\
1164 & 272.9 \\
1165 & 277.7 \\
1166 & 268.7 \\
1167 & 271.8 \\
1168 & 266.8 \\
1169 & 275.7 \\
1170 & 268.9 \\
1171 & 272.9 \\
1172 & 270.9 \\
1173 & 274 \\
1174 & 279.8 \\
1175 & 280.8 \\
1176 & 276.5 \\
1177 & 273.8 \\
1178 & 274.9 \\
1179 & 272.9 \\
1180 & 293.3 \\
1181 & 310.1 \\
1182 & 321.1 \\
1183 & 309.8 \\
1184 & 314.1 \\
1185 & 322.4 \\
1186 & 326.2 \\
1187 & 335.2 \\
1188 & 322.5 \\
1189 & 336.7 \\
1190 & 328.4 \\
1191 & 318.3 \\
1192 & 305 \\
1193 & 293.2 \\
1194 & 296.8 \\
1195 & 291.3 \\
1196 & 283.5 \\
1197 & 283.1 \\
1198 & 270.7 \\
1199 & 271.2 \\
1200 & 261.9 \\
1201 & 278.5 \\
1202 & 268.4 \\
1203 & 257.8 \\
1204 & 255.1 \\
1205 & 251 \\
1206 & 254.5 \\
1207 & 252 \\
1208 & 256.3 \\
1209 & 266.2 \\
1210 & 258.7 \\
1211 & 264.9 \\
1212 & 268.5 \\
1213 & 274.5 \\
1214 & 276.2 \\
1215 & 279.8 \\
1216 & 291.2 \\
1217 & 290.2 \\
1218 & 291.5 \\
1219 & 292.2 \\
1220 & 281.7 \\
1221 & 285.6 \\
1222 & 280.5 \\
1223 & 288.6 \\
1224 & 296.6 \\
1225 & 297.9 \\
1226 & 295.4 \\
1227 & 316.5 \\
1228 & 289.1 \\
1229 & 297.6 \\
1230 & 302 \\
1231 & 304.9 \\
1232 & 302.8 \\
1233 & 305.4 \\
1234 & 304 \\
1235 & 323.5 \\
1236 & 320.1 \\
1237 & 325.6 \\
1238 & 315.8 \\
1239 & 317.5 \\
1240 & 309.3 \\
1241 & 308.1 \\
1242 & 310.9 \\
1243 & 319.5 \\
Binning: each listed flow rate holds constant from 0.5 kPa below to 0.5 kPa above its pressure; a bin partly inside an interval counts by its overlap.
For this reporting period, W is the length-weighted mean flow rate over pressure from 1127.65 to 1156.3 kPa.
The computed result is 266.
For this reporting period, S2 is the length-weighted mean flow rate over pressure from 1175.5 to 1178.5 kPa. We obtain 275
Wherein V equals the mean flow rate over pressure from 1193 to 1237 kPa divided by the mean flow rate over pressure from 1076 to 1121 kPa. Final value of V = 0.9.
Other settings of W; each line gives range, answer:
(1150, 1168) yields 279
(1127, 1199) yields 281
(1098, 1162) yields 282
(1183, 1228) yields 287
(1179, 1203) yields 300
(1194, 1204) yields 274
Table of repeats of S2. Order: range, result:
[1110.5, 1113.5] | 288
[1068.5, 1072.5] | 303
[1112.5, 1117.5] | 304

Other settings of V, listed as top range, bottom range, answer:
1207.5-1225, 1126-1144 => 1.08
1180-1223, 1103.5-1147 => 1.02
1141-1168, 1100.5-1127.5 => 0.91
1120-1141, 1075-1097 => 0.87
